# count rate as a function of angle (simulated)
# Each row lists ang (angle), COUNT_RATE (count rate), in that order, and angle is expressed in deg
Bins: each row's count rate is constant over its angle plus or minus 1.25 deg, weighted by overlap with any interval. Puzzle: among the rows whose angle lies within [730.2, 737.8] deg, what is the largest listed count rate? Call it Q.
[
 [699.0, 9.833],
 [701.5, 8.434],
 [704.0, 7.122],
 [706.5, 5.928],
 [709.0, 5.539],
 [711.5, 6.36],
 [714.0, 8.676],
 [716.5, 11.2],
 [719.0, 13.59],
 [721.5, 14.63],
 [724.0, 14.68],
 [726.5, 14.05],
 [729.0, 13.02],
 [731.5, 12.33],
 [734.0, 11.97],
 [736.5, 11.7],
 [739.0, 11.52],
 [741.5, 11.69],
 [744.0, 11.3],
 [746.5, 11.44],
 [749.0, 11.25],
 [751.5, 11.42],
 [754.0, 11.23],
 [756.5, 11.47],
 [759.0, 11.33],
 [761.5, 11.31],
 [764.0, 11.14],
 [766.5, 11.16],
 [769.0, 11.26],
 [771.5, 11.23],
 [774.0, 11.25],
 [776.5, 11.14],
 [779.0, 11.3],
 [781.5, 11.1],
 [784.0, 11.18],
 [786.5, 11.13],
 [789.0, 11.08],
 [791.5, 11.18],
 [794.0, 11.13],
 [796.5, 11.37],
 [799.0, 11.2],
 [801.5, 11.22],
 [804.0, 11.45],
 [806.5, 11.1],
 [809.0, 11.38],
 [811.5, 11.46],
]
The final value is 12.33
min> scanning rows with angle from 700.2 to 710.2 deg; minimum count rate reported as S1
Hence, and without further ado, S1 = 5.539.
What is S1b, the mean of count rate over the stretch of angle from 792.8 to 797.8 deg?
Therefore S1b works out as 11.3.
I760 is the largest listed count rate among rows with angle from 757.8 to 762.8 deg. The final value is 11.33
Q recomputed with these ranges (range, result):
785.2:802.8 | 11.37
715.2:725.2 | 14.68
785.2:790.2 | 11.13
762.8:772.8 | 11.26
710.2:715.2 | 8.676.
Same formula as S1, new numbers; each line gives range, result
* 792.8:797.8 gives 11.13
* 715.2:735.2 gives 11.2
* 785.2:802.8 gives 11.08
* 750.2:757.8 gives 11.23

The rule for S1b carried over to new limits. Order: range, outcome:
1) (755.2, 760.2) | 11.4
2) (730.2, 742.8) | 11.8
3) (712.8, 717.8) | 9.99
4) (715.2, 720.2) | 12.3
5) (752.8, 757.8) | 11.4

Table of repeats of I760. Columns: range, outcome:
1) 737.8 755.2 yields 11.69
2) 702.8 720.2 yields 13.59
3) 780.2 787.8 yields 11.18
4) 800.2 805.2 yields 11.45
